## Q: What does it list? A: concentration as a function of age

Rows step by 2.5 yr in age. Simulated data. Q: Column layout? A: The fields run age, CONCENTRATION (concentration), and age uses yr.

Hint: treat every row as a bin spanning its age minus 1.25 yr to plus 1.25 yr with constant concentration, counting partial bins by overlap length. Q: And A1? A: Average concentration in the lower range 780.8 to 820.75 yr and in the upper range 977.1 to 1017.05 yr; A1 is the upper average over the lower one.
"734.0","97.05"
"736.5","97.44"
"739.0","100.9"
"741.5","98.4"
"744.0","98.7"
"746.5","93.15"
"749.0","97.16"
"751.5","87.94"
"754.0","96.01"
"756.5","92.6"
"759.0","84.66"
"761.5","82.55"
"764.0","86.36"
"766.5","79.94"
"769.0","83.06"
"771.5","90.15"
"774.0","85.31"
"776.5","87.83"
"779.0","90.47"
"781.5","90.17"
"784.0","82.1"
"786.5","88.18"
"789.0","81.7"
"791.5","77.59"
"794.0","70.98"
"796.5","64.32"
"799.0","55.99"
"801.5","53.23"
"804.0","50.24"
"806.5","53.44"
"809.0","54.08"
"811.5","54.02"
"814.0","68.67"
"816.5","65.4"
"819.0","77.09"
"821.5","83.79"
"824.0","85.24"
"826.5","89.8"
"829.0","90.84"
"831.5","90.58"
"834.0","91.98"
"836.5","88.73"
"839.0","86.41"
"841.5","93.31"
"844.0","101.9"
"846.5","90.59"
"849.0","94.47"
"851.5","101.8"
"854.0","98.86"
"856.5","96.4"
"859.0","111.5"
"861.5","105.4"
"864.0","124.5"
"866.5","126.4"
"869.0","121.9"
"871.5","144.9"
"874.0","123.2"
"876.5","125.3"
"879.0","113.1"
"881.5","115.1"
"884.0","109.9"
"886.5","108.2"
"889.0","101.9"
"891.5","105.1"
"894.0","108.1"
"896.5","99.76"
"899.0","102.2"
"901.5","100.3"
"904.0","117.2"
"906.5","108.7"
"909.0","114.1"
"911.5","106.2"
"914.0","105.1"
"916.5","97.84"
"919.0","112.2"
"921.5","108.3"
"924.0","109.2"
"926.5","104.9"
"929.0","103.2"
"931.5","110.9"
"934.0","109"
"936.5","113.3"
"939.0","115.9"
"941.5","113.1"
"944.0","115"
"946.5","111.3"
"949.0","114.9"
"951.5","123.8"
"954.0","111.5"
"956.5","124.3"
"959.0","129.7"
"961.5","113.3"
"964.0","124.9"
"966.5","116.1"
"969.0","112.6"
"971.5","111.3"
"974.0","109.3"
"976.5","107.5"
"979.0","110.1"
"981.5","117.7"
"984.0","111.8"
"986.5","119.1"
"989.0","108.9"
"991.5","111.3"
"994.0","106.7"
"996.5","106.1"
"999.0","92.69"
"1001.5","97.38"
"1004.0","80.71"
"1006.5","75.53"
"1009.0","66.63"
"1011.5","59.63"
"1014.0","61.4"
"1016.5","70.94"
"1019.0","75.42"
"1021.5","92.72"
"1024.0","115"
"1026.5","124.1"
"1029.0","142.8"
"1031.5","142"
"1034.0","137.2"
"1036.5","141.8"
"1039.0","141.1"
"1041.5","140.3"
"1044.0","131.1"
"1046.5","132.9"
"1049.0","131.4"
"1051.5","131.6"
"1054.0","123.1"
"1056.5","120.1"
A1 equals 1.39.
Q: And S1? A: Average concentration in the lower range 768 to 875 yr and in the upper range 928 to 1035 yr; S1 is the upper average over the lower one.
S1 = 1.2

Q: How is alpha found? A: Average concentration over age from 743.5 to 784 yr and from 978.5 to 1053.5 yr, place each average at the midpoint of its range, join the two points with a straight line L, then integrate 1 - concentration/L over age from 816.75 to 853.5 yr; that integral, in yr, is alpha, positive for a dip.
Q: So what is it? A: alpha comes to 1.8 yr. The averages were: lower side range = 88.7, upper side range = 109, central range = 90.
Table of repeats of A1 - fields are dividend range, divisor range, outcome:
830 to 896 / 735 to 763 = 1.14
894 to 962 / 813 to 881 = 1.11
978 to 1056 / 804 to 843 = 1.42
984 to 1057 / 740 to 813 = 1.37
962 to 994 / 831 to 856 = 1.20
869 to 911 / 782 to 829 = 1.59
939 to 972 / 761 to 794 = 1.39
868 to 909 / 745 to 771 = 1.27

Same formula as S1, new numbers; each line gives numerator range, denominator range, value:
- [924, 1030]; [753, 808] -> 1.35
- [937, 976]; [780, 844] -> 1.53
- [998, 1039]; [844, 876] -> 0.89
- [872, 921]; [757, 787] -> 1.28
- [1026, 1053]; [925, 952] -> 1.22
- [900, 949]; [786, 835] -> 1.52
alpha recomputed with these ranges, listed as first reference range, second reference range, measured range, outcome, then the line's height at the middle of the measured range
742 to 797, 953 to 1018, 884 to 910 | -2.99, 95.6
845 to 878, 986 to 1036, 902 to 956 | -2.06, 107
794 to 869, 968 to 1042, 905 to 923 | -2.42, 94.9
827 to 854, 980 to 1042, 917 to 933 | -1.37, 99.1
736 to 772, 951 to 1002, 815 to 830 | 2.48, 97.8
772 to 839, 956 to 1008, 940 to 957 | -2.25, 102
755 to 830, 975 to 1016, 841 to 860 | -3.84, 82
